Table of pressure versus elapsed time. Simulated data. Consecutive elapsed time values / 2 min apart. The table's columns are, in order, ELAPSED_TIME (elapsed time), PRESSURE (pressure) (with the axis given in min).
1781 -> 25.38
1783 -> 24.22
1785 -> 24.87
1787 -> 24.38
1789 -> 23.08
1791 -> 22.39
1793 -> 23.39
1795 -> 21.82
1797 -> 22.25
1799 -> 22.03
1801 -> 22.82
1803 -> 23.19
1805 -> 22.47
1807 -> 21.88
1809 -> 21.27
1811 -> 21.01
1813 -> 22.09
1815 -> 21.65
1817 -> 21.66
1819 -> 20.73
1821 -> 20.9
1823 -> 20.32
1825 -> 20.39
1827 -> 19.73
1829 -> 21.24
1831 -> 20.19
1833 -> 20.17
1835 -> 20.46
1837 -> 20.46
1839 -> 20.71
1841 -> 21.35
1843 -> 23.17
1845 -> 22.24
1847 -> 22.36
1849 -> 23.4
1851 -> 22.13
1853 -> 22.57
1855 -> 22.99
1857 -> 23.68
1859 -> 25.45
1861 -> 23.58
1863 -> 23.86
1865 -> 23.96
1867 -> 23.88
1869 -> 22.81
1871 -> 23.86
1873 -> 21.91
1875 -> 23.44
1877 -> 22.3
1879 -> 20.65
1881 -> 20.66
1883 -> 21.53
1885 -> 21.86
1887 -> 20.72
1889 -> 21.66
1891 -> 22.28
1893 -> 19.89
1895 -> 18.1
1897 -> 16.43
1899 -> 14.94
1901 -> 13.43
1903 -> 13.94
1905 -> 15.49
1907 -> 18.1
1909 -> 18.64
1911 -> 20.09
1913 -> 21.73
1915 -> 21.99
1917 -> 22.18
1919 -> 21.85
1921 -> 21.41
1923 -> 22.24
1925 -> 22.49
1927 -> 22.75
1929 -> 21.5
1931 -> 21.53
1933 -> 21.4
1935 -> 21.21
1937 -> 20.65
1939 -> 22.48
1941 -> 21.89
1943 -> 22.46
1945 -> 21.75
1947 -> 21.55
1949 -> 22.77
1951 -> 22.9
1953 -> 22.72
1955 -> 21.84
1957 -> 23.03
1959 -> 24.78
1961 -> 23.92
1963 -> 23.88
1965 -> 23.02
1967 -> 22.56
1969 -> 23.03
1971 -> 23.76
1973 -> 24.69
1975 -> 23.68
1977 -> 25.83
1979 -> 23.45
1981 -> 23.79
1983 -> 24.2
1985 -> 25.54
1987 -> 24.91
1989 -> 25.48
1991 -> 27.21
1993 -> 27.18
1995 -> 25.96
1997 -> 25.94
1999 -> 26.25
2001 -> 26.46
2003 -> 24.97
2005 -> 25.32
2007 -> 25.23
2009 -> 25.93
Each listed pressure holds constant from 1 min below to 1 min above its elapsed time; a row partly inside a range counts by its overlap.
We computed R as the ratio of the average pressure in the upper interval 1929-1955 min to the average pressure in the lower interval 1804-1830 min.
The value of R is 1.04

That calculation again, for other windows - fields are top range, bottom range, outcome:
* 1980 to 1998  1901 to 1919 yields 1.36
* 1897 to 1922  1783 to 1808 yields 0.81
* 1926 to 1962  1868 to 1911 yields 1.13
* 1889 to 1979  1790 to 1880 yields 0.96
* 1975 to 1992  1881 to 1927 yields 1.27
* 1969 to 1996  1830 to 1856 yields 1.15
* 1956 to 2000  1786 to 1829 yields 1.13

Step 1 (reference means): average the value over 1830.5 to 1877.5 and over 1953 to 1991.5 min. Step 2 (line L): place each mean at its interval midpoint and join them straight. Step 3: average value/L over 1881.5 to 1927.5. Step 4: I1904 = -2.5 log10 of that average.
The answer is 0.18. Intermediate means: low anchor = 22.6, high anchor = 24.1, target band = 19.7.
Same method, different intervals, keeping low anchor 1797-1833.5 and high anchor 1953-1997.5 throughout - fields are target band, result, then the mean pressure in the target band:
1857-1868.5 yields -0.08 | 24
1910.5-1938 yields 0.08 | 21.7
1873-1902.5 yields 0.15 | 19.8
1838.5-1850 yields -0.02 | 22.3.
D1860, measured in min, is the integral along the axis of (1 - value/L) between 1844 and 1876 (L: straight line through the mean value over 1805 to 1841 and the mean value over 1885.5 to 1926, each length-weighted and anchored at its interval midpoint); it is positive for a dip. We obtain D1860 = -4.8 min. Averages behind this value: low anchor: 20.9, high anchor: 19.4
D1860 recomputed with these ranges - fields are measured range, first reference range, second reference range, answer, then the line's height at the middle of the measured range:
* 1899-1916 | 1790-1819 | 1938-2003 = 4.1 min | 23.3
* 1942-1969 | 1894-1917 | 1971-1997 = -0.5 min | 22.4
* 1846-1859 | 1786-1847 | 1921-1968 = -0.7 min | 21.9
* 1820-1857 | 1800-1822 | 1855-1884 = 1.5 min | 22.3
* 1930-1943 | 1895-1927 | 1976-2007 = -0.3 min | 21.1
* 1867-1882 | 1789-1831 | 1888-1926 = -1.7 min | 20.1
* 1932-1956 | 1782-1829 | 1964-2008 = 2.3 min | 24.3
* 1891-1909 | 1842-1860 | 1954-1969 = 5.0 min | 23.2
